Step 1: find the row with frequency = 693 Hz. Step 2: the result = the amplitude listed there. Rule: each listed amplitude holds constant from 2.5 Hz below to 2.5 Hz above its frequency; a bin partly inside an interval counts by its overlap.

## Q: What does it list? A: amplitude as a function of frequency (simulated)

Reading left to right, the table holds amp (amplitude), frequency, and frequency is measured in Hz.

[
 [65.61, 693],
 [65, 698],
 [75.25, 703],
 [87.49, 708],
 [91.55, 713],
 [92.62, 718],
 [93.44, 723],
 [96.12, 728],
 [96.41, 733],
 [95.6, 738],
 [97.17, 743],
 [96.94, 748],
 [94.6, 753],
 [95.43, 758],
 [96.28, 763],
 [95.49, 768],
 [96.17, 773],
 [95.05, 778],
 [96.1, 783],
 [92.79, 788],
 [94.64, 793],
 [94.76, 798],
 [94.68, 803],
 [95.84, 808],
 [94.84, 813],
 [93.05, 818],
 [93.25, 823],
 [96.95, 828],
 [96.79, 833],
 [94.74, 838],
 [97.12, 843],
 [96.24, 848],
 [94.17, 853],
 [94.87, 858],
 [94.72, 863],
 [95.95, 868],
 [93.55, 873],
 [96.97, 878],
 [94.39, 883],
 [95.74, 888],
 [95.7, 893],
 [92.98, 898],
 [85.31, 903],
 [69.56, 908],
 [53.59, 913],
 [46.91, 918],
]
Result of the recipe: 65.61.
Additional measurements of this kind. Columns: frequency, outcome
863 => 94.72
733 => 96.41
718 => 92.62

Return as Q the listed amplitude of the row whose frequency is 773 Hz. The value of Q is 96.17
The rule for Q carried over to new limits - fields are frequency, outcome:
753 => 94.6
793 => 94.64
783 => 96.1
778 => 95.05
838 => 94.74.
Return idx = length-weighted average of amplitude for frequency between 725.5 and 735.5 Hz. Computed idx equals 96.3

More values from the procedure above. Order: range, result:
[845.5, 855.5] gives 95.2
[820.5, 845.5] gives 95.8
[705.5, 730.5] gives 92.2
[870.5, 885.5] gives 95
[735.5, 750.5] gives 96.6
